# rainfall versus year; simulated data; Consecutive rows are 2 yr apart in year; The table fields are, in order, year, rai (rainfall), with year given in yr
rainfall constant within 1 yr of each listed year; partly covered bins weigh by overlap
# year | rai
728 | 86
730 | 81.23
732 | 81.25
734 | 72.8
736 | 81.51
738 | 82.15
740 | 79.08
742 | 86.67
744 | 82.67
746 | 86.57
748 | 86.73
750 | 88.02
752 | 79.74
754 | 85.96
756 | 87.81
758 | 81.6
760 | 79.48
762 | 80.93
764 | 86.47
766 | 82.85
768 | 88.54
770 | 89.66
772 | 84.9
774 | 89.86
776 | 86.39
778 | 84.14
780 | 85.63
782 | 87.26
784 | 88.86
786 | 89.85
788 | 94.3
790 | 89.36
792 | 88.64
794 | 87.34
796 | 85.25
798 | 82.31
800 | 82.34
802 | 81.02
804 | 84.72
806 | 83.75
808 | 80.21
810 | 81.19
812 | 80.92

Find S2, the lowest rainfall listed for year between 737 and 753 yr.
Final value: 79.08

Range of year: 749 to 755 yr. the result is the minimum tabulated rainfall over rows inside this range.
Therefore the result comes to 79.74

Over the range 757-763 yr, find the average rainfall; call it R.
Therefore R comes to 80.7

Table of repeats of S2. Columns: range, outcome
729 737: 72.8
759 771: 79.48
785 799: 82.31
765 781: 82.85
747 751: 86.73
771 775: 84.9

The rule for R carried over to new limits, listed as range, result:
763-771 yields 86.9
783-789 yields 91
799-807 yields 83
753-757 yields 86.9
